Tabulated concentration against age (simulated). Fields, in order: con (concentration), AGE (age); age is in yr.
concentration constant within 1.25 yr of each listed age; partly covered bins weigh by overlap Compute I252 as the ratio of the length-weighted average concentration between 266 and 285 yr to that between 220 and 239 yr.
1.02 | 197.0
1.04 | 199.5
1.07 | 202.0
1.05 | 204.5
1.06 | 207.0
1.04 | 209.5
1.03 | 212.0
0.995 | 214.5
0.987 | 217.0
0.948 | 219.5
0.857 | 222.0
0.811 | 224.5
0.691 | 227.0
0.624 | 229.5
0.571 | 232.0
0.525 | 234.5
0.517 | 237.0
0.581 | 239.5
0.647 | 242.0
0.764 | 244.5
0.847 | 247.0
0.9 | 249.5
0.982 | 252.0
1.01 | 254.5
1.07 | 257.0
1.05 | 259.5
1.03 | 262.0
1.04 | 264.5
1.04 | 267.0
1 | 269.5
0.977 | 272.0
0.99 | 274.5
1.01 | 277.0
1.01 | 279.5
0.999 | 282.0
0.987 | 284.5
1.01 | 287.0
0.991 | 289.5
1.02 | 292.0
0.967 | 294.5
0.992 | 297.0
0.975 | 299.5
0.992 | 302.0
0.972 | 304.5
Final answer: 1.5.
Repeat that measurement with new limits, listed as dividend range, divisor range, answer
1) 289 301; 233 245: 1.66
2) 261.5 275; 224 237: 1.63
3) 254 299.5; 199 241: 1.20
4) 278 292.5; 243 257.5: 1.09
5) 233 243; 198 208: 0.54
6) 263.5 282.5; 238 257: 1.21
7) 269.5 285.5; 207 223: 1.01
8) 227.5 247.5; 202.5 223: 0.63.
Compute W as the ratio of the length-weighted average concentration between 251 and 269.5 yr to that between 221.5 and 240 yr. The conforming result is 1.6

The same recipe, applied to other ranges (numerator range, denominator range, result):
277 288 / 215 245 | 1.40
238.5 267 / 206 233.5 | 1.05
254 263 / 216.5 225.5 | 1.16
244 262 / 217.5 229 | 1.16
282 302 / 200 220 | 0.97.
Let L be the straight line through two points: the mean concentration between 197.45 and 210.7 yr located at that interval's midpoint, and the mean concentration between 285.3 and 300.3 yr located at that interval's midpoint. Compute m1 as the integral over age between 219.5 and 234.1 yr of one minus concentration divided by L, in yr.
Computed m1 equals 4.4 yr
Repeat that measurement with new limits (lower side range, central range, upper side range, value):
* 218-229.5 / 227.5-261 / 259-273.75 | 5.2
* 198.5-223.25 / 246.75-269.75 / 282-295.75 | -0.1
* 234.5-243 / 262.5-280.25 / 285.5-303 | -4.2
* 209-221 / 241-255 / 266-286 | 2.0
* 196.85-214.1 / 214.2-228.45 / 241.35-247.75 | 0.9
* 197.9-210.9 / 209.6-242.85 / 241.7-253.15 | 6.6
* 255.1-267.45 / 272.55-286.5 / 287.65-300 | 0.2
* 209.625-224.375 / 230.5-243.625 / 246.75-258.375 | 5.3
